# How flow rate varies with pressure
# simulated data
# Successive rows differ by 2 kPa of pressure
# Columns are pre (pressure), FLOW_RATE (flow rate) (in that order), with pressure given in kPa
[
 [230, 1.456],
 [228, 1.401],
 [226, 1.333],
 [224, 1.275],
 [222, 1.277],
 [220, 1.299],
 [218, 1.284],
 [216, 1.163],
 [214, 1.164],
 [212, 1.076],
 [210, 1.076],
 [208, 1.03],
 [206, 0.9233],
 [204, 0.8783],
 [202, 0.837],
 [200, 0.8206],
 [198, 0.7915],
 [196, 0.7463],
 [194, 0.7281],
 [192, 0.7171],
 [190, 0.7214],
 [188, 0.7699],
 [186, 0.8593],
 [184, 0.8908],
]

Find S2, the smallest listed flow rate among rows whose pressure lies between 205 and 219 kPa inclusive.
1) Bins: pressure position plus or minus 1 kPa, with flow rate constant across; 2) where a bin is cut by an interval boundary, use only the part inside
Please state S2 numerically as 0.9233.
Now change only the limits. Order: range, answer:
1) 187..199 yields 0.7171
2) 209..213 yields 1.076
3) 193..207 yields 0.7281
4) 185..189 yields 0.7699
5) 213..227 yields 1.163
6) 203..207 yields 0.8783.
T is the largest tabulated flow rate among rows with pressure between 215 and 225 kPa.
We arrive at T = 1.299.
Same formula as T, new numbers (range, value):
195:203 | 0.837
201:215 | 1.164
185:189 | 0.8593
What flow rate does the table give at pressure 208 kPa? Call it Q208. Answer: 1.03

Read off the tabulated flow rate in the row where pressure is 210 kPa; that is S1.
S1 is 1.076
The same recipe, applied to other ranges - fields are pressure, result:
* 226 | 1.333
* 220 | 1.299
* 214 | 1.164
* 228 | 1.401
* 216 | 1.163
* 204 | 0.8783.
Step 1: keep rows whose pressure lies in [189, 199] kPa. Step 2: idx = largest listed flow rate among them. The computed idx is 0.7915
